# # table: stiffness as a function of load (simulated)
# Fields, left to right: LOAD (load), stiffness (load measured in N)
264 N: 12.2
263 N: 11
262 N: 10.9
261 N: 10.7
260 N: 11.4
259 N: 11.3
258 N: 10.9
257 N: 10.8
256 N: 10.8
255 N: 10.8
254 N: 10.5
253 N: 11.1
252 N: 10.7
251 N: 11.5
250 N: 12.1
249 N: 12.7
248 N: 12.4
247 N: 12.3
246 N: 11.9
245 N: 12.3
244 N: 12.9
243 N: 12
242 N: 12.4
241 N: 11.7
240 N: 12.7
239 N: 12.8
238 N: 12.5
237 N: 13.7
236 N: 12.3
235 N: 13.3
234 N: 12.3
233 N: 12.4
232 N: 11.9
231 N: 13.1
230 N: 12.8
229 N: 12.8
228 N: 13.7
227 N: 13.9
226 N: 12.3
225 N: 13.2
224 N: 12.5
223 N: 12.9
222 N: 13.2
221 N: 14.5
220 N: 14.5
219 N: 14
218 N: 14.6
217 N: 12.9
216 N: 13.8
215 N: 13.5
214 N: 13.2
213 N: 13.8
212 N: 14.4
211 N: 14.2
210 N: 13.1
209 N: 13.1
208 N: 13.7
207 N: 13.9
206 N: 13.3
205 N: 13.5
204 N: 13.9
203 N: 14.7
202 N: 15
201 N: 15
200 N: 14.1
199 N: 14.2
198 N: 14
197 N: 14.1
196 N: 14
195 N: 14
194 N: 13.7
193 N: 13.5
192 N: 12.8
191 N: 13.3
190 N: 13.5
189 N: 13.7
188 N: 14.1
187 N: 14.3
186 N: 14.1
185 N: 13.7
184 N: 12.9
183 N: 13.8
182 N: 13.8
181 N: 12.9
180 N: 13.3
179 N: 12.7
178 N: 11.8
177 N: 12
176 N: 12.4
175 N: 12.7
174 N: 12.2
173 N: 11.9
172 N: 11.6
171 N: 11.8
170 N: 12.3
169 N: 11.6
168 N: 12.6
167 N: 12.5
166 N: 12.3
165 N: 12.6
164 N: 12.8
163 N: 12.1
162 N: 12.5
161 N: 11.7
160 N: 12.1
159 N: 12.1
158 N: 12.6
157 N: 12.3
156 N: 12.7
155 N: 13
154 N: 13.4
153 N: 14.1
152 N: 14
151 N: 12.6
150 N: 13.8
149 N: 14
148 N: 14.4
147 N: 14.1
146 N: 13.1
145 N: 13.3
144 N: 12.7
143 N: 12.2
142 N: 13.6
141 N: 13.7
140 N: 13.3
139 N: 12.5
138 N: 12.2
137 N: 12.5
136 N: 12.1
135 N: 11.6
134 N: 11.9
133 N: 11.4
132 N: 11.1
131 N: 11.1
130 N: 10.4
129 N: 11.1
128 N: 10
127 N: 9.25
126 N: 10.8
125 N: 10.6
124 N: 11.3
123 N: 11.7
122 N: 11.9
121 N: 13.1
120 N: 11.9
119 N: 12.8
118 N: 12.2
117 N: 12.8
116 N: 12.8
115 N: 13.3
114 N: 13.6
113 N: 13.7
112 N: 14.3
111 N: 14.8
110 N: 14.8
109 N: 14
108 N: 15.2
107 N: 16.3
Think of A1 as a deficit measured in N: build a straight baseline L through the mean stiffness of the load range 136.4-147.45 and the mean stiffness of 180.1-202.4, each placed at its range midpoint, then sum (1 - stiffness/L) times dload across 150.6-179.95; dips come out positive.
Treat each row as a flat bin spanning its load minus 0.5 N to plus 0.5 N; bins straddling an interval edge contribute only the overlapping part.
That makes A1 2.03 N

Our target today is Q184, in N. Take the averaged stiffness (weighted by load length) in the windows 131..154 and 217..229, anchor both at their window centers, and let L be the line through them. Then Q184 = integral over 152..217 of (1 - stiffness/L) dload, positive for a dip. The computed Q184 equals 0.11 N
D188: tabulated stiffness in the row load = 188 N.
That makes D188 14.1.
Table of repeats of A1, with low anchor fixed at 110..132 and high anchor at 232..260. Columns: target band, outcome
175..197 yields -2.4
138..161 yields -2.0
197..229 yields -4.7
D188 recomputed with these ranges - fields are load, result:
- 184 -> 12.9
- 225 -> 13.2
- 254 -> 10.5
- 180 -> 13.3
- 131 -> 11.1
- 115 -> 13.3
